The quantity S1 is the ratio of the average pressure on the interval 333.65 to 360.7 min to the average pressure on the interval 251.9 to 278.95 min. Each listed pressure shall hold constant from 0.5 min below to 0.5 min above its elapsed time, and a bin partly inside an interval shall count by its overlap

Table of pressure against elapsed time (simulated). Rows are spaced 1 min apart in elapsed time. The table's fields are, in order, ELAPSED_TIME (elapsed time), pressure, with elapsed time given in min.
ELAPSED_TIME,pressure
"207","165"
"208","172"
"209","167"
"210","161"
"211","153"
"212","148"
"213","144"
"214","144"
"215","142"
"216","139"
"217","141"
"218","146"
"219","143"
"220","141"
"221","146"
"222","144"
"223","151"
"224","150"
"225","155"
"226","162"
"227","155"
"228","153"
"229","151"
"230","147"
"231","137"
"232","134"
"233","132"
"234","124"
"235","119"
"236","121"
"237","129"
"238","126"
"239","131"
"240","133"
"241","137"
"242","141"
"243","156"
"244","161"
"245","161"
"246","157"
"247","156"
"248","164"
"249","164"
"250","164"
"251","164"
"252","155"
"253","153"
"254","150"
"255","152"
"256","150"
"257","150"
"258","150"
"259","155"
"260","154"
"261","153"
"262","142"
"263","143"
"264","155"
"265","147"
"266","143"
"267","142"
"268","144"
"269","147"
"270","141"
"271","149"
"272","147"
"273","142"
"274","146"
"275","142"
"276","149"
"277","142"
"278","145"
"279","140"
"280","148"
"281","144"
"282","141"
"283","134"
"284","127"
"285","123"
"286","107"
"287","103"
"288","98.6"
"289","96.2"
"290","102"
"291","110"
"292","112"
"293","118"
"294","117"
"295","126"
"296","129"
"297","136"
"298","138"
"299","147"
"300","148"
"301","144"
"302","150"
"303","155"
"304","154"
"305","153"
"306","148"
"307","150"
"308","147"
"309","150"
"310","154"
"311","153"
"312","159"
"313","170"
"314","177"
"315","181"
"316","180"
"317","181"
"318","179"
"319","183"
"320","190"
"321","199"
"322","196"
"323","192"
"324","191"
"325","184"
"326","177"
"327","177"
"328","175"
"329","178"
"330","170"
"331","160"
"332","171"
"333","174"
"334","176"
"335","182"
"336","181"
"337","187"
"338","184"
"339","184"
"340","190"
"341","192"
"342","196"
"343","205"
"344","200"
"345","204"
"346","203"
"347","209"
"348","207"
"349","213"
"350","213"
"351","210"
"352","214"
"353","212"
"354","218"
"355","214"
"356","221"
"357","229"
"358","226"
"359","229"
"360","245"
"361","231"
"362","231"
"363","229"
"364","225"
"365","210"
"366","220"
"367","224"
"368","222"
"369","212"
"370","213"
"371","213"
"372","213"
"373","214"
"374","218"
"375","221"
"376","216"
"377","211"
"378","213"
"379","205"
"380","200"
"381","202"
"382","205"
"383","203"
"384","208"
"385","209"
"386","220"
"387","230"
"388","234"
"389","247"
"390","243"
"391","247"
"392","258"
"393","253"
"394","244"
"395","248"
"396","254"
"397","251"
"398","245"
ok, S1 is 1.39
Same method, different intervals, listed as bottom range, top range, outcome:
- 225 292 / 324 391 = 1.46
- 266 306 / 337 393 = 1.60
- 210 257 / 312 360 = 1.32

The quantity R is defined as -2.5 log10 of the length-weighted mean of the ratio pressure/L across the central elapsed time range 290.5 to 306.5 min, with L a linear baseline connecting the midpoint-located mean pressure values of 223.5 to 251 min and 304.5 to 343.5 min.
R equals 0.22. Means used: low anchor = 146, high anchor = 176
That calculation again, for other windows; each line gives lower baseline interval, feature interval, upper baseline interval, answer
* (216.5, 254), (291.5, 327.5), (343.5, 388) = 0.17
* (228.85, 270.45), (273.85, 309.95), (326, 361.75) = 0.26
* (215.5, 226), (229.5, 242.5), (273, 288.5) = 0.09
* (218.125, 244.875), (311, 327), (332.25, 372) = 0.05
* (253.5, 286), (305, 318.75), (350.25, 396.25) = 0.08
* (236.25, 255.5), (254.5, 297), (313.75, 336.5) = 0.18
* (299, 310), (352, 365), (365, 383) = -0.13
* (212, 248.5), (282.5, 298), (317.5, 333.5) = 0.39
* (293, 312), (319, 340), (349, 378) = -0.03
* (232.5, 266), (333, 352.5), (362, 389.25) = 0.01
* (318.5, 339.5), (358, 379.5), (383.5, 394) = -0.01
